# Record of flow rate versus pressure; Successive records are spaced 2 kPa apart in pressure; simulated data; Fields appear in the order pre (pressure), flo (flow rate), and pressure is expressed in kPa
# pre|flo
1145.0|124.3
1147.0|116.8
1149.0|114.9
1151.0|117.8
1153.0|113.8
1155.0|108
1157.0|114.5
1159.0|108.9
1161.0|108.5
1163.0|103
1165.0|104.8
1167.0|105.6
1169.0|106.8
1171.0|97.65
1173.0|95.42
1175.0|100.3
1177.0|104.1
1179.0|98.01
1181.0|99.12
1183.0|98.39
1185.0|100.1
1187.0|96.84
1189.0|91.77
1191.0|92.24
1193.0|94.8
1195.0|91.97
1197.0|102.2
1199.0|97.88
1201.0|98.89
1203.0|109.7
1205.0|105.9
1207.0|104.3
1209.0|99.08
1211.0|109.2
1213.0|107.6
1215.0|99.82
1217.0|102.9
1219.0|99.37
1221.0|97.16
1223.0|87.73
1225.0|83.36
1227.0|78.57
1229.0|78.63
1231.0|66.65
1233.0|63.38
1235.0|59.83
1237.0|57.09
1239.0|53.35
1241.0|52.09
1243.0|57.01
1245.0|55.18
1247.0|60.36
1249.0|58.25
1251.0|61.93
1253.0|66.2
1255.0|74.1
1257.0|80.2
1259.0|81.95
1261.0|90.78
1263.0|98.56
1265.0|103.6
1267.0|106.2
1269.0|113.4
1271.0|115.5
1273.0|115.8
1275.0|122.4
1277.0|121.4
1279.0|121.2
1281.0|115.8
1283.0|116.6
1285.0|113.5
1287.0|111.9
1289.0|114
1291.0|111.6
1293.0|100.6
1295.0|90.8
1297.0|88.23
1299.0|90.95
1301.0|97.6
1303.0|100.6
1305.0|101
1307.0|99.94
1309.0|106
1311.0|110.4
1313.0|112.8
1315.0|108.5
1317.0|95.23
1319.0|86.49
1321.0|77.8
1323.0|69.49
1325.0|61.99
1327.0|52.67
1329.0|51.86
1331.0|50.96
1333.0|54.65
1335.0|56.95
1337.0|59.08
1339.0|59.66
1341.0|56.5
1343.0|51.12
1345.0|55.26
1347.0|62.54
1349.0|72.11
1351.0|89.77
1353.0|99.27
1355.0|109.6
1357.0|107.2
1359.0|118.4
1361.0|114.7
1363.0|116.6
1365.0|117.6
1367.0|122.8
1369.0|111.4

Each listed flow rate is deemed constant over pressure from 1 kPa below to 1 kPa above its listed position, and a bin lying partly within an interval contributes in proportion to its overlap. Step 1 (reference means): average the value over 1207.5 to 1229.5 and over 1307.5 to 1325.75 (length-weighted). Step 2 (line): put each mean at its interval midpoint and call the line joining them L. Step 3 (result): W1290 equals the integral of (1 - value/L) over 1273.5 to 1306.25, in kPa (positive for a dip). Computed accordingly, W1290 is -4.9 kPa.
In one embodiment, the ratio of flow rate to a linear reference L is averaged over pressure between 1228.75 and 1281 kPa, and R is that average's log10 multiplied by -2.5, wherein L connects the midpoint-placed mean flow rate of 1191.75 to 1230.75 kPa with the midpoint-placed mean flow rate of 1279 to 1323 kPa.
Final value 0.20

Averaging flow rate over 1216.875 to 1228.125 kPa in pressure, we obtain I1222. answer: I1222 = 90.5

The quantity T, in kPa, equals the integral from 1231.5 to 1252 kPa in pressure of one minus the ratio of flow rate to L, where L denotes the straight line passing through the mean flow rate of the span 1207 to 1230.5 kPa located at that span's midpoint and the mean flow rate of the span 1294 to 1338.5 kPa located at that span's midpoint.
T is 7.54 kPa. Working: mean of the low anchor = 94.7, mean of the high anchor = 82.6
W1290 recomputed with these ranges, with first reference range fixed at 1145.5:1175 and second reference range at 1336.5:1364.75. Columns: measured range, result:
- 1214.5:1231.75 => 2.1 kPa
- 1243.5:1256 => 4.5 kPa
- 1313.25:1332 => 3.0 kPa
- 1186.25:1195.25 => 0.9 kPa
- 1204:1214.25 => -0.3 kPa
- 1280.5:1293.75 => -2.7 kPa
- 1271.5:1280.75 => -2.5 kPa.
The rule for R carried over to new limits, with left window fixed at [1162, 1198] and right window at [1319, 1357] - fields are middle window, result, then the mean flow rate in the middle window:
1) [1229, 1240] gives 0.39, 61.7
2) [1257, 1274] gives -0.24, 102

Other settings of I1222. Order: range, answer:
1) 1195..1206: 102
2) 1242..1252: 58.5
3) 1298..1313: 102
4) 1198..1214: 104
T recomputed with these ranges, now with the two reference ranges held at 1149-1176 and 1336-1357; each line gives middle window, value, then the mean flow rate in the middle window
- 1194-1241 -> 4.17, 88.5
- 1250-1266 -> 1.27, 82.2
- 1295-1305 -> -1.59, 94.7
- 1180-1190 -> 0.54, 97.2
